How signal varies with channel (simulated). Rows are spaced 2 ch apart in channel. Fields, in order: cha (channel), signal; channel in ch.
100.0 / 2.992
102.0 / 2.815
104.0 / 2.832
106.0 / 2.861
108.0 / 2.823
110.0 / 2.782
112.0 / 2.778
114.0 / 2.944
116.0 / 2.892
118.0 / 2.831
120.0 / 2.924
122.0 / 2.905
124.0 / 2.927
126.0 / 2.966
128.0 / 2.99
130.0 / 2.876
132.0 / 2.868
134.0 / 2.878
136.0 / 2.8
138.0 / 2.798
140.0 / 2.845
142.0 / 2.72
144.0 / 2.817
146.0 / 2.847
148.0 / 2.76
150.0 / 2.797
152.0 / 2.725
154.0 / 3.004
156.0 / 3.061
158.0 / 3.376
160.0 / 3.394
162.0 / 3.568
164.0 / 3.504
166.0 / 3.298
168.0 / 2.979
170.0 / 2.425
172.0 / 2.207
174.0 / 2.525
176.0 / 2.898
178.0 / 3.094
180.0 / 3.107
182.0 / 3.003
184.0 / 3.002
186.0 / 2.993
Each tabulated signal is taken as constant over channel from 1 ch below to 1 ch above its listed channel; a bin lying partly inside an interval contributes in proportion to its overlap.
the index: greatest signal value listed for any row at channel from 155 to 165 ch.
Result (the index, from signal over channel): 3.568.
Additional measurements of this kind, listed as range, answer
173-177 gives 2.898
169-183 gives 3.107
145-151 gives 2.847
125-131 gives 2.99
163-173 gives 3.504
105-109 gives 2.861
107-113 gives 2.823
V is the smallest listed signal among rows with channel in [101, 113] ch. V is 2.778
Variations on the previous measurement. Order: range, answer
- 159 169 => 2.979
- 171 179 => 2.207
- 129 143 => 2.72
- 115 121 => 2.831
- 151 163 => 2.725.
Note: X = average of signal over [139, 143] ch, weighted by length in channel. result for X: 2.78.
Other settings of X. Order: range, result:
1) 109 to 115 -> 2.83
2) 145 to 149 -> 2.8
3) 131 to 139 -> 2.84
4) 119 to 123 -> 2.91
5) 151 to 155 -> 2.86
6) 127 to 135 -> 2.9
